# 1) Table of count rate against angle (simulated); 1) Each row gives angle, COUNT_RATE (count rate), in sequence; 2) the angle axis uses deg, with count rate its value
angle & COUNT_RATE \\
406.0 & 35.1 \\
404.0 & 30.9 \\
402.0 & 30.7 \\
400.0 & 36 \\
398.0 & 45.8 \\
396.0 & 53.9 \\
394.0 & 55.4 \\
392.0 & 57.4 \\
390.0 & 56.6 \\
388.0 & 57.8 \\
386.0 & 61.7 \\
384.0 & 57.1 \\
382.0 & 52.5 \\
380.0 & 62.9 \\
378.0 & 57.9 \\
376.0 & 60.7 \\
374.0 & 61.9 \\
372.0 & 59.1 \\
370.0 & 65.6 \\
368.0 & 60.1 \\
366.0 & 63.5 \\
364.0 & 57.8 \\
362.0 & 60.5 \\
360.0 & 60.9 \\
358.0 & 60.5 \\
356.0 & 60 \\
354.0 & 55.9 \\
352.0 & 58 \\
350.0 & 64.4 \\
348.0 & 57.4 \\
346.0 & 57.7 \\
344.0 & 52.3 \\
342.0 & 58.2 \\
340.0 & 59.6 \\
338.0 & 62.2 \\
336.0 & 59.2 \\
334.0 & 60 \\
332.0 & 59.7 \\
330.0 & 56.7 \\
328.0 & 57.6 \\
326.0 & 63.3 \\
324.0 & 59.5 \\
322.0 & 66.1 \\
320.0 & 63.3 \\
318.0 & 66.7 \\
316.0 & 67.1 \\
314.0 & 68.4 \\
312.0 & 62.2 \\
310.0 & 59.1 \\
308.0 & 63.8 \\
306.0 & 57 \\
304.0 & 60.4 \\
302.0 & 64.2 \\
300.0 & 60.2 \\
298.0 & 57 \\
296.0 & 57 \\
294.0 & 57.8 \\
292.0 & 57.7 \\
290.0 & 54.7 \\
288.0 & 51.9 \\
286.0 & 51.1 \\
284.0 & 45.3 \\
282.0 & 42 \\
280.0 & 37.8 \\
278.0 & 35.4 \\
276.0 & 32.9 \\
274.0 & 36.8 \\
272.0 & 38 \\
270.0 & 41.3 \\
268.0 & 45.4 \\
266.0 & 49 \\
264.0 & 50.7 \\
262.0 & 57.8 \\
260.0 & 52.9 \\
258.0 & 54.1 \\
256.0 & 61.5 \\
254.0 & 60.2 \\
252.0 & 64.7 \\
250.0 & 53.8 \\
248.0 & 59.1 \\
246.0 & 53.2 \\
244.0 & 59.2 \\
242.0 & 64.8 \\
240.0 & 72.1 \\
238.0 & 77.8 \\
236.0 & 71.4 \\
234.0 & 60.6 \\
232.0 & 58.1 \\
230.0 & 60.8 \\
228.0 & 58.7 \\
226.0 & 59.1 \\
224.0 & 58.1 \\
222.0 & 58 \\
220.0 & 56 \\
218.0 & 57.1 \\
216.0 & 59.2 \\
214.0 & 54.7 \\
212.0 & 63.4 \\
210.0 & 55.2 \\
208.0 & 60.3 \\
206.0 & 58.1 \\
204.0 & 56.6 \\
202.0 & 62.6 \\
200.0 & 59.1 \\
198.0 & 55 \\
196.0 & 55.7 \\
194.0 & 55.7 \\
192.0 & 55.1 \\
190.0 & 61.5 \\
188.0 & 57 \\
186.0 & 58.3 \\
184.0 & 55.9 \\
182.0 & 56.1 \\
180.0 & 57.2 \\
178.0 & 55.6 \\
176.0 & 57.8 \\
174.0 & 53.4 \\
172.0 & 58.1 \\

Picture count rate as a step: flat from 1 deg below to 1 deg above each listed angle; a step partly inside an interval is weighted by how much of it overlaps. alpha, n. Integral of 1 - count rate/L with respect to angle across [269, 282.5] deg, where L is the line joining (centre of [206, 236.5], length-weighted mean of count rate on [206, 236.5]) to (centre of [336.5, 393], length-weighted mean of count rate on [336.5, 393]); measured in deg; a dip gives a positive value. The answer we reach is 4.9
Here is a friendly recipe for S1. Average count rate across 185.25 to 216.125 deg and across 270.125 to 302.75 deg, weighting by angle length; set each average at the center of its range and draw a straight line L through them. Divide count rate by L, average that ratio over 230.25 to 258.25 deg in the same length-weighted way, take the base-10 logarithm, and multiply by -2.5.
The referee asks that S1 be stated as -0.17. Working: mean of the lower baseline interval 57.9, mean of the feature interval 62.4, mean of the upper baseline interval 48.4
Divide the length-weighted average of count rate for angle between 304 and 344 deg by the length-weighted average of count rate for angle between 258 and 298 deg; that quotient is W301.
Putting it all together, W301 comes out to 1.29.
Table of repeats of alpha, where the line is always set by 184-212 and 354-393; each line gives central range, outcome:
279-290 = 2.3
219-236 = -0.4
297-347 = -1.5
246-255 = -0.1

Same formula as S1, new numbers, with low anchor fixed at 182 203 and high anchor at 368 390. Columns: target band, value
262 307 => 0.184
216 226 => 0.003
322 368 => -0.005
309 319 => -0.102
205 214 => -0.019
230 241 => -0.162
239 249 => -0.065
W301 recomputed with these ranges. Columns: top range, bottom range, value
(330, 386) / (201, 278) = 1.05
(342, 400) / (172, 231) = 1.01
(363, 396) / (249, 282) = 1.23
